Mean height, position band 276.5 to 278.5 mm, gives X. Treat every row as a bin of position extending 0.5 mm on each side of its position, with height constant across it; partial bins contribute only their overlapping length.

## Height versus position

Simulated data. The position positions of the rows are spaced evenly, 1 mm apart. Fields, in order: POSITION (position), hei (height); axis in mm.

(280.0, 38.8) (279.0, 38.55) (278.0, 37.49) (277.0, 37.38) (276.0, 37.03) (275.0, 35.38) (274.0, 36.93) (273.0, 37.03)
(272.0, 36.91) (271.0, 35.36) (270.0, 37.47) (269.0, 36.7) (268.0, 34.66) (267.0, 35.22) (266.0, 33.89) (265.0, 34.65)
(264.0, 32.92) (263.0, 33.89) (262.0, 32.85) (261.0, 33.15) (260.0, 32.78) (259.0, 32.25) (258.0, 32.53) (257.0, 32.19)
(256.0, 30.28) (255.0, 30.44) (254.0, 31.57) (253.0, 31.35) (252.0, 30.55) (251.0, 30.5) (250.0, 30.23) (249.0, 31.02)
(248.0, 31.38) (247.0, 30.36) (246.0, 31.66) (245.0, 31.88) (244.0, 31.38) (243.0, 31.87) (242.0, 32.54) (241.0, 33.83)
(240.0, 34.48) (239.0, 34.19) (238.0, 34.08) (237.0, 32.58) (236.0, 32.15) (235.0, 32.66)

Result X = 37.4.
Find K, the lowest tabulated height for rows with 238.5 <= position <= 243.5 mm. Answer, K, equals 31.87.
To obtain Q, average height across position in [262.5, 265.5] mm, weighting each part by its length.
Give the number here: 33.8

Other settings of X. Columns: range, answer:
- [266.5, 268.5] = 34.9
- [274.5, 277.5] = 36.6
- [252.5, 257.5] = 31.2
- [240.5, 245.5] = 32.3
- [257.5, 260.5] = 32.5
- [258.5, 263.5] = 33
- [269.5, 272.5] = 36.6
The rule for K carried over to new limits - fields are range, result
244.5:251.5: 30.23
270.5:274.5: 35.36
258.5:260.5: 32.25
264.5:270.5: 33.89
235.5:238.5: 32.15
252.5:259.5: 30.28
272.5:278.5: 35.38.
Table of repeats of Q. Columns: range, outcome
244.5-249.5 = 31.3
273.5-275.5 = 36.2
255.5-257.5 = 31.2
